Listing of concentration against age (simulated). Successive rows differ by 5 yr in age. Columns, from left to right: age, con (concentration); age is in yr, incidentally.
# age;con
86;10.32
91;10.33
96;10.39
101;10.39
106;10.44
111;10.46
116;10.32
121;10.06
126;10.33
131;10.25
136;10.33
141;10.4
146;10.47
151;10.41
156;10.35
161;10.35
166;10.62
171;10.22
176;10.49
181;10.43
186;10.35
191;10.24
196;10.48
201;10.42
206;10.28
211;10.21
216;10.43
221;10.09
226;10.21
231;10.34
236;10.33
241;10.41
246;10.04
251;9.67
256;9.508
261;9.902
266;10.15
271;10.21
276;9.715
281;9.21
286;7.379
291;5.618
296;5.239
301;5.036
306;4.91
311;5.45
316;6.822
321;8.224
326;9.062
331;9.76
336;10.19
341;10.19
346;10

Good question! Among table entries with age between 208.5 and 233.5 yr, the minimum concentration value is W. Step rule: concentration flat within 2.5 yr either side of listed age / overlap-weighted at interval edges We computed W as 10.09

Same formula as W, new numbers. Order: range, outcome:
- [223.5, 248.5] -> 10.04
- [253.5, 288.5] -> 7.379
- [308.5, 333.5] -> 5.45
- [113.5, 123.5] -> 10.06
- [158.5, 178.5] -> 10.22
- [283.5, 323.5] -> 4.91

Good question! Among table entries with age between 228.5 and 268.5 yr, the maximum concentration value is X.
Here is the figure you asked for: 10.41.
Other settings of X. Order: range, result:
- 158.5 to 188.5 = 10.62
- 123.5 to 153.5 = 10.47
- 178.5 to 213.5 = 10.48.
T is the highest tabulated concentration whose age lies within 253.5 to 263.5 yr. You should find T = 9.902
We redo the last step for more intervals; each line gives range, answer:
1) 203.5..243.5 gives 10.43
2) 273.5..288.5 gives 9.715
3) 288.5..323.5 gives 8.224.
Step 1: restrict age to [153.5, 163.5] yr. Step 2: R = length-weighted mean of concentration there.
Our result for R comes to 10.3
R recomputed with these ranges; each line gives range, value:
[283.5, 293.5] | 6.5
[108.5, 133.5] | 10.3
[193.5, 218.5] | 10.4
